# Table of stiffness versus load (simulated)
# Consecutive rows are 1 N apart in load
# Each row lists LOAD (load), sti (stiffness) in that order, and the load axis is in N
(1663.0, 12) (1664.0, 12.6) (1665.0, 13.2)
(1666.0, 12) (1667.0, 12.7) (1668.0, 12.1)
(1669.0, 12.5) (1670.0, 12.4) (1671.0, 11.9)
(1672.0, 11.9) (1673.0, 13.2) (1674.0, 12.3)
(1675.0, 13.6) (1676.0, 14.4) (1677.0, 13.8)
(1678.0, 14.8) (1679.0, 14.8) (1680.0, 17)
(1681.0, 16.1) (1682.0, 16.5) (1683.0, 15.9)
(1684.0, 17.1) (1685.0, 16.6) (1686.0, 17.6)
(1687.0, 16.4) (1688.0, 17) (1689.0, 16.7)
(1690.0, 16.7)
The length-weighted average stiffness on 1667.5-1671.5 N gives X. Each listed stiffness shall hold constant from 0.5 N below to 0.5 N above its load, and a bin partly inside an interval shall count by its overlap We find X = 12.2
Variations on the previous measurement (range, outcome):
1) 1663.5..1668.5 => 12.5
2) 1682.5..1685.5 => 16.5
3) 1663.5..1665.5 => 12.9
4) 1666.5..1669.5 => 12.4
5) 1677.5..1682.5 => 15.8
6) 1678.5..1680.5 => 15.9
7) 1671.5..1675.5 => 12.8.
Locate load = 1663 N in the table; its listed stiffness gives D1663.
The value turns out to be 12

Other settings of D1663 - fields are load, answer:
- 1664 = 12.6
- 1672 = 11.9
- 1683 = 15.9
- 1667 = 12.7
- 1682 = 16.5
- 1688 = 17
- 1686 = 17.6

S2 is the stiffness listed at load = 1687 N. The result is 16.4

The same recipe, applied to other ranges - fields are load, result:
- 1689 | 16.7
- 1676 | 14.4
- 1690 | 16.7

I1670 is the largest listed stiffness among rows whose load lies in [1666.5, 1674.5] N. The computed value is 13.2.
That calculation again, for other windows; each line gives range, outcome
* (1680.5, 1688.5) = 17.6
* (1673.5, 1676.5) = 14.4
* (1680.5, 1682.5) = 16.5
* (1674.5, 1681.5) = 17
